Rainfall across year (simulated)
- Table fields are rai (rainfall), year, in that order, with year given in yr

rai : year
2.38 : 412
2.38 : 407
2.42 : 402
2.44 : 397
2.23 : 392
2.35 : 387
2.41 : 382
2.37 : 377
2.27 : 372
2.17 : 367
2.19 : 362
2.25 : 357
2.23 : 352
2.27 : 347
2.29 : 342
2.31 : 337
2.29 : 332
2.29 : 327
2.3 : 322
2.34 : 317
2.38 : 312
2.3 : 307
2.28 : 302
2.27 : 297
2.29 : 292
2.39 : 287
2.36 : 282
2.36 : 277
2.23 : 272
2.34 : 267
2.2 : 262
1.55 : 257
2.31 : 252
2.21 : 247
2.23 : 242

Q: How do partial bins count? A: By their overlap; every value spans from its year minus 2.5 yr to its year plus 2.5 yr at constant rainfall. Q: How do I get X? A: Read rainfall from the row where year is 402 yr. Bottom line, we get 2.42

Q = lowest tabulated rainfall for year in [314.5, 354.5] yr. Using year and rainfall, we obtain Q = 2.23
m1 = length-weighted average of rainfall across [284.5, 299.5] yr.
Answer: 2.32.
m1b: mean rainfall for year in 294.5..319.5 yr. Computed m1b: 2.31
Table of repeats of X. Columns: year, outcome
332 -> 2.29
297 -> 2.27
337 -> 2.31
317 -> 2.34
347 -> 2.27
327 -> 2.29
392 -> 2.23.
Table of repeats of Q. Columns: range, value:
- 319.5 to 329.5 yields 2.29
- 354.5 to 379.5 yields 2.17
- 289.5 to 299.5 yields 2.27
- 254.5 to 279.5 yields 1.55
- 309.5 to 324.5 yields 2.3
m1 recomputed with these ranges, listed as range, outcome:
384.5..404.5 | 2.36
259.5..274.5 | 2.26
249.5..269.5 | 2.1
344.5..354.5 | 2.25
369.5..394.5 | 2.33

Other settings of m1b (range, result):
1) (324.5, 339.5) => 2.3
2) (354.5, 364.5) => 2.22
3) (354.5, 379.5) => 2.25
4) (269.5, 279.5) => 2.29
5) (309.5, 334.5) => 2.32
